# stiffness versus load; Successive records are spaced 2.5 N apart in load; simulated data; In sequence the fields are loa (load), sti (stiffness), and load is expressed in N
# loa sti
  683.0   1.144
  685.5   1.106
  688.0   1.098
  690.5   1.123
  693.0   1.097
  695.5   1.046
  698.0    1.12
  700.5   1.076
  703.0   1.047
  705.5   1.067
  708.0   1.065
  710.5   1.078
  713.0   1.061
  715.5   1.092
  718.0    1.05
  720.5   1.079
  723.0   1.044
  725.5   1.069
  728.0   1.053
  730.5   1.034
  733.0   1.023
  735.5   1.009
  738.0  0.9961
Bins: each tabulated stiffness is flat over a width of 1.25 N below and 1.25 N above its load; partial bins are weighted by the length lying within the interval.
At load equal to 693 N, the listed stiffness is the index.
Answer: 1.097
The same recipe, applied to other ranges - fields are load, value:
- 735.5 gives 1.009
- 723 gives 1.044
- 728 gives 1.053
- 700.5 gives 1.076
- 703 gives 1.047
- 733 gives 1.023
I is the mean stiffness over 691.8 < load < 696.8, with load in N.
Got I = 1.07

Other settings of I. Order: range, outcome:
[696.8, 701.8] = 1.1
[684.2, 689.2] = 1.1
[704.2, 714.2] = 1.07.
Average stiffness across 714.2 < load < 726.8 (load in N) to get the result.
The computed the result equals 1.07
